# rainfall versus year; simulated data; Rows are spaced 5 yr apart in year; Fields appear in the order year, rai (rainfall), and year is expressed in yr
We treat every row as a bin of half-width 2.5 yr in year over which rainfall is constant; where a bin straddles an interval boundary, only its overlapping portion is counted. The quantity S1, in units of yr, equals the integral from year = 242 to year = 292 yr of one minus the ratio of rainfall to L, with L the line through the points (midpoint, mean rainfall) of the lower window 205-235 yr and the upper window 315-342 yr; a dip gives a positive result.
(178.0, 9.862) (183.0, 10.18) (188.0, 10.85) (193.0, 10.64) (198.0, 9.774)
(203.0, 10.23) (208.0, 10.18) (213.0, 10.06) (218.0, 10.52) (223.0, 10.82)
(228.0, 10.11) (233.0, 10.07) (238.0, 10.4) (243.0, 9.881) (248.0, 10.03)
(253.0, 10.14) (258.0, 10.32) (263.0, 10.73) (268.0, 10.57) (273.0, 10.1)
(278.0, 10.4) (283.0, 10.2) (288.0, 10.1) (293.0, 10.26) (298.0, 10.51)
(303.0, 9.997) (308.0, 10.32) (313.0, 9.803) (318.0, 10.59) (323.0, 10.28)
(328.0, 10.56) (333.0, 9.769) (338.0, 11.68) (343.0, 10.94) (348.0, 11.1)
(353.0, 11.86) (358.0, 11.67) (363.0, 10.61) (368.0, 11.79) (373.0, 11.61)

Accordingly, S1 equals 0.8 yr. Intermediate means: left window 10.3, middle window 10.3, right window 10.6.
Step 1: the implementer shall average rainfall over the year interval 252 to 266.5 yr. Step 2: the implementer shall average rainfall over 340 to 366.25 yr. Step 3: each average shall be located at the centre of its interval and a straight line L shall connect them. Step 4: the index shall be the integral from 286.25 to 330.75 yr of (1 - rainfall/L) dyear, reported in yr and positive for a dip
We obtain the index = 2.5 yr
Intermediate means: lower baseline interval 10.4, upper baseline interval 11.3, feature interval 10.3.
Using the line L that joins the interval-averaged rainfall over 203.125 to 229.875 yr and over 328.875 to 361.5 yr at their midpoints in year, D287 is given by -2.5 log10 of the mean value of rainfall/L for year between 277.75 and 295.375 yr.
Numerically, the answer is 0.056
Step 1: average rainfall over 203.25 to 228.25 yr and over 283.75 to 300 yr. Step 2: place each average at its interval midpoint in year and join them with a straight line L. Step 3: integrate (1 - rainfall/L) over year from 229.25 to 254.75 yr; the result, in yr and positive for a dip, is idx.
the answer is 0.5 yr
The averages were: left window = 10.3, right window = 10.3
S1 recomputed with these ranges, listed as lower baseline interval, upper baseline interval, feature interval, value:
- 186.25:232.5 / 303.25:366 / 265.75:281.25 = 0.29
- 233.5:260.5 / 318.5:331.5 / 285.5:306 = 0.17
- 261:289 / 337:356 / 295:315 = 1.14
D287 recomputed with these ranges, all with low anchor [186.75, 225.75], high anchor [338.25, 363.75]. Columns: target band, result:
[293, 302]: 0.06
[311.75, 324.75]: 0.09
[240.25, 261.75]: 0.06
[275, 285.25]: 0.06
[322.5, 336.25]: 0.09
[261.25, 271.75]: 0.02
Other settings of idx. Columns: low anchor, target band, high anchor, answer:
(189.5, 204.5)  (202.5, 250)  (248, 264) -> 0.2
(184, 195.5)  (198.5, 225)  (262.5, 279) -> 0.7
